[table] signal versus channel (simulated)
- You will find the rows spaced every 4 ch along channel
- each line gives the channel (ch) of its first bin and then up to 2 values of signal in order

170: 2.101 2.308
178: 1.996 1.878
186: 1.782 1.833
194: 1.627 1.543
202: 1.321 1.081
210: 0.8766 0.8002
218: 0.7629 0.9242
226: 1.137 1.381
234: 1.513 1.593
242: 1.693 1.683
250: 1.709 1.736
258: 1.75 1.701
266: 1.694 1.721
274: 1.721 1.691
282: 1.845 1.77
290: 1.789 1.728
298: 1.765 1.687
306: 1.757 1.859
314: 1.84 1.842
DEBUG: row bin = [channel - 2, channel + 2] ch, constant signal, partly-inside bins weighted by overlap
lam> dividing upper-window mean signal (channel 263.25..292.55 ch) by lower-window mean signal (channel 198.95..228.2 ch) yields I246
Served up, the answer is 1.7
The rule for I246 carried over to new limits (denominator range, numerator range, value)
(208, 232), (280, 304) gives 1.80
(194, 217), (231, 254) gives 1.42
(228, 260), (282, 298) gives 1.09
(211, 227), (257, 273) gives 1.93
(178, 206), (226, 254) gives 0.96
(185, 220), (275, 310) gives 1.38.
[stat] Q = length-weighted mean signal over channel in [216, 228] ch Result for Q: 0.941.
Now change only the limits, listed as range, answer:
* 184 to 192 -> 1.81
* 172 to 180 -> 2.15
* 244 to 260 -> 1.72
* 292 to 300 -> 1.75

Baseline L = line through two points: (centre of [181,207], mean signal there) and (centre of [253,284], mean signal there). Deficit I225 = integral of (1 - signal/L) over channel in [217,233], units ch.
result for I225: 5.4 ch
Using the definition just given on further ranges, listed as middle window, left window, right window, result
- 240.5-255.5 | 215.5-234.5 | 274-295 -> -3.83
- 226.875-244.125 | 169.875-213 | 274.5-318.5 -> 1.75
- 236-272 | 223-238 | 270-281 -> -3.69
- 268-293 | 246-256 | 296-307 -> -0.42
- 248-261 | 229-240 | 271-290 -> -0.91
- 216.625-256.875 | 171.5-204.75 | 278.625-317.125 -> 7.86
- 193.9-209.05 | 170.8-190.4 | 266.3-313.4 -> 4.77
